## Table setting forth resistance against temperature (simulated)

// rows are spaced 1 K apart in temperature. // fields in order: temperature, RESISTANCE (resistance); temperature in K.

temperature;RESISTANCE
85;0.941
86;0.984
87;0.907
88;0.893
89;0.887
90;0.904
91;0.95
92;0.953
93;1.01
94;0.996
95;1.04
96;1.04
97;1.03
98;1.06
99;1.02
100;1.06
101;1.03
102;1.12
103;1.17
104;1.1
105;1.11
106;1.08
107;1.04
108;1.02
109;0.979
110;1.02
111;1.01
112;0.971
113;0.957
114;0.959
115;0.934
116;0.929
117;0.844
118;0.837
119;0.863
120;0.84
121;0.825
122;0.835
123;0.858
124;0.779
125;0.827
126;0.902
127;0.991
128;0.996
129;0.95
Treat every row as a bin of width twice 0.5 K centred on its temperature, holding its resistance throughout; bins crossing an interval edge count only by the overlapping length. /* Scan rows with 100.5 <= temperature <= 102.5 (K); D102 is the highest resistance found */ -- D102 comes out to 1.12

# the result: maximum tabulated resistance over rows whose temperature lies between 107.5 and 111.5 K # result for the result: 1.02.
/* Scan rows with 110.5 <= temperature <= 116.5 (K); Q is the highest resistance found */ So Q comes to 1.01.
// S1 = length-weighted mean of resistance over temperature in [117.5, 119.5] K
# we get 0.85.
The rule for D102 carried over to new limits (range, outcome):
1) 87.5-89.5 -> 0.893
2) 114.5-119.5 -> 0.934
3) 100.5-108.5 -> 1.17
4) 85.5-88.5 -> 0.984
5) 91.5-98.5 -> 1.06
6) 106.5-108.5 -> 1.04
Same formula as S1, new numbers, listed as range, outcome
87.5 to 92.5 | 0.917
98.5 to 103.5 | 1.08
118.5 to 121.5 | 0.843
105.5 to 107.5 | 1.06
